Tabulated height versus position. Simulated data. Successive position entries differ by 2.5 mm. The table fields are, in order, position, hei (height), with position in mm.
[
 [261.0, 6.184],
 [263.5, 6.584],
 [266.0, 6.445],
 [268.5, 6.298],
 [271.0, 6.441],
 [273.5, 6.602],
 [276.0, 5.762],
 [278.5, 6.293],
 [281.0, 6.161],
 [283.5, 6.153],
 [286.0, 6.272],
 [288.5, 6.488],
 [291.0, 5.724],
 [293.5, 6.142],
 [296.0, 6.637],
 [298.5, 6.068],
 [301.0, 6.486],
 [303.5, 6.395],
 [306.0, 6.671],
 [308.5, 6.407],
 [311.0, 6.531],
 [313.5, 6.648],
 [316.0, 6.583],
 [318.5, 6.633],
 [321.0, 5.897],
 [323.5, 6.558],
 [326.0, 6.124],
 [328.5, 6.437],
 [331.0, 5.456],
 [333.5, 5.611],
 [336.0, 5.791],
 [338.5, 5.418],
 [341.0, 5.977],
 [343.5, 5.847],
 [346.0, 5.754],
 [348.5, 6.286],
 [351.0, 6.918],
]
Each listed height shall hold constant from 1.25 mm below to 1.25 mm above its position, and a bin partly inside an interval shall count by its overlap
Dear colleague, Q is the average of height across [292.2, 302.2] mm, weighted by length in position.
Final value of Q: 6.33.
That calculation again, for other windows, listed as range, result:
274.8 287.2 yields 6.13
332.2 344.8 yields 5.73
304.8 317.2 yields 6.57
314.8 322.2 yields 6.37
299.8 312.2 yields 6.5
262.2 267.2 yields 6.51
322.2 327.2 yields 6.34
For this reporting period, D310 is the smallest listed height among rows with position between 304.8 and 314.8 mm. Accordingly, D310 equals 6.407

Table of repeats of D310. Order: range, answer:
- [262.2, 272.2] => 6.298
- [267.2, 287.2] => 5.762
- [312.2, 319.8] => 6.583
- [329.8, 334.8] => 5.456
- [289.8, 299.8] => 5.724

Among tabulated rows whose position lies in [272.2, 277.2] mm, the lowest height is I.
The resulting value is 5.762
